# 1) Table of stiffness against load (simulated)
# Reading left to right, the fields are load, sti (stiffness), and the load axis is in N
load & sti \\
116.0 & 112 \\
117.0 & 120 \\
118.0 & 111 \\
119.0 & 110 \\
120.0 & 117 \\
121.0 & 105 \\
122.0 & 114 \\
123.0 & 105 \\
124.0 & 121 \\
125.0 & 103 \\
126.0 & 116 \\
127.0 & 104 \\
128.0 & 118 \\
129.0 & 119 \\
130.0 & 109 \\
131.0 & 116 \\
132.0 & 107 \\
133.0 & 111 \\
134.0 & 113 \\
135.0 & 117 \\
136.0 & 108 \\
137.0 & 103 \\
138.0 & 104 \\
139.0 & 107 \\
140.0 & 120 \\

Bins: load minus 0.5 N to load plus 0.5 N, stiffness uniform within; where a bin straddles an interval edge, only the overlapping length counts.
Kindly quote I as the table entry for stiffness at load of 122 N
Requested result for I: 114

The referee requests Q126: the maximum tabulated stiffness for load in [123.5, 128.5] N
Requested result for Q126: 121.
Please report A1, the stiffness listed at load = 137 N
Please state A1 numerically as 103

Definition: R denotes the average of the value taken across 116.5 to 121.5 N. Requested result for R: 113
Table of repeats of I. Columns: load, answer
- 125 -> 103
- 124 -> 121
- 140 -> 120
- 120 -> 117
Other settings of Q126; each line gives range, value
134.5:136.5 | 117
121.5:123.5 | 114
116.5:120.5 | 120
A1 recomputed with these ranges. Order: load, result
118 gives 111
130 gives 109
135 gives 117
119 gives 110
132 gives 107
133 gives 111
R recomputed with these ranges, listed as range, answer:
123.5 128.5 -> 112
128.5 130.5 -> 114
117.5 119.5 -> 110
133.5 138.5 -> 109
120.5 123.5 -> 108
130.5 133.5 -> 111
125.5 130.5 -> 113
